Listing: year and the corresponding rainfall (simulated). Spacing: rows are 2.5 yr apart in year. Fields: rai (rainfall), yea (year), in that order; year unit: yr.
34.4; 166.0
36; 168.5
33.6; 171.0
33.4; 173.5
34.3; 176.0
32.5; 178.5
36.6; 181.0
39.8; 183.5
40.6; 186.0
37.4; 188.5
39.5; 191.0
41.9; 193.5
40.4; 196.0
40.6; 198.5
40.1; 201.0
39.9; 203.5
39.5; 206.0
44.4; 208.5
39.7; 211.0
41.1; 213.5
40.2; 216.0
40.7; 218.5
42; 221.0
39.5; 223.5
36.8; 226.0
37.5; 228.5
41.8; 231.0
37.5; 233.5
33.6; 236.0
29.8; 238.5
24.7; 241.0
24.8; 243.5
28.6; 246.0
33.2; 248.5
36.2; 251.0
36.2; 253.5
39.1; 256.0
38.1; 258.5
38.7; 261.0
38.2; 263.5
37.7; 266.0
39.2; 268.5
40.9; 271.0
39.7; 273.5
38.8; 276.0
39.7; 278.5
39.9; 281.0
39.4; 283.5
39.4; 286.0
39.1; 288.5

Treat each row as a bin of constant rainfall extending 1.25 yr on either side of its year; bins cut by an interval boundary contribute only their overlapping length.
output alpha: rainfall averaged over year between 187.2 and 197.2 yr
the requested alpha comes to 39.8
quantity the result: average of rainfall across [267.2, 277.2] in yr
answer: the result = 39.6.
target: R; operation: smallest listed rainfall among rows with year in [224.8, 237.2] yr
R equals 33.6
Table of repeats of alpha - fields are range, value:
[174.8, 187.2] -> 36.8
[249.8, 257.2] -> 37.2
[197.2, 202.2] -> 40.4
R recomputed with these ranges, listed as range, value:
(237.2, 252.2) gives 24.7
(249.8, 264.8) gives 36.2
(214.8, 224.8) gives 39.5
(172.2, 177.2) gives 33.4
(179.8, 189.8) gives 36.6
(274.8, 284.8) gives 38.8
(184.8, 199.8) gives 37.4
